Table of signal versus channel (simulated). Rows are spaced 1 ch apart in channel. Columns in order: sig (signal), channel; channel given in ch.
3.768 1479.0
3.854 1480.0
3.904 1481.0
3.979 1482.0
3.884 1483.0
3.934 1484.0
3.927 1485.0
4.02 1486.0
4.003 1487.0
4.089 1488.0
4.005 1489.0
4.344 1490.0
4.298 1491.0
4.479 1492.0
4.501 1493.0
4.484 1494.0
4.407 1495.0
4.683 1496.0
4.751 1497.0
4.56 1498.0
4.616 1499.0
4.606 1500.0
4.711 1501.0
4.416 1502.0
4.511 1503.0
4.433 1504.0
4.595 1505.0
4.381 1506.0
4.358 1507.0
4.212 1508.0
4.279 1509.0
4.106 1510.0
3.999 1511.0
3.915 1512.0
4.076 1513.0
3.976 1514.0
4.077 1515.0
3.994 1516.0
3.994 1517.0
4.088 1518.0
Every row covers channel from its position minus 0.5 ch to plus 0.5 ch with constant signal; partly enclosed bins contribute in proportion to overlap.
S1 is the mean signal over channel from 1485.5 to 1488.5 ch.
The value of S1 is 4.04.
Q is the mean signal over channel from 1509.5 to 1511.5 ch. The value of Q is 4.05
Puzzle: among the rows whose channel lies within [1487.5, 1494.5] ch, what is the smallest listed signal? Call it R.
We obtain 4.005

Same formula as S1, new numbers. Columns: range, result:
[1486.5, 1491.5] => 4.15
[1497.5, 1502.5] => 4.58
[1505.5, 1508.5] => 4.32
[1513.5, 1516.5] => 4.02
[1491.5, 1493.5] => 4.49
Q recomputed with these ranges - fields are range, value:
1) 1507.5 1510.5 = 4.2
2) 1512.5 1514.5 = 4.03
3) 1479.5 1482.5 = 3.91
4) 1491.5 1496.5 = 4.51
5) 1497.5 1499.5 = 4.59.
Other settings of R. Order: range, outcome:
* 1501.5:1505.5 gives 4.416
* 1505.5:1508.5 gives 4.212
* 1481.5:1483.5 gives 3.884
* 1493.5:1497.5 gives 4.407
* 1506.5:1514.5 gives 3.915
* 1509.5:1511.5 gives 3.999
